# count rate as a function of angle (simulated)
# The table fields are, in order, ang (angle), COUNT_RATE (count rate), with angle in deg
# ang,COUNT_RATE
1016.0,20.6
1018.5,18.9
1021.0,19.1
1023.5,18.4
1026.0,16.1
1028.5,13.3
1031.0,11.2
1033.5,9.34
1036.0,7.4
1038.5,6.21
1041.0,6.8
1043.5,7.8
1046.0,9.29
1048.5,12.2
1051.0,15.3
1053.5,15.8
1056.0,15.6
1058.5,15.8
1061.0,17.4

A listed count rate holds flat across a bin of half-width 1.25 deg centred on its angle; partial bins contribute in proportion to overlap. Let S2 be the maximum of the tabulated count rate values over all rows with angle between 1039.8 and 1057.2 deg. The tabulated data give 15.8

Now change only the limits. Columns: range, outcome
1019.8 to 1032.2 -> 19.1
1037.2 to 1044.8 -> 7.8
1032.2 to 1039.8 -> 9.34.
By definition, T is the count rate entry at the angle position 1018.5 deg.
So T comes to 18.9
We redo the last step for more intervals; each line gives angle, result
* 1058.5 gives 15.8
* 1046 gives 9.29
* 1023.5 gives 18.4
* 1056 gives 15.6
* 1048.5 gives 12.2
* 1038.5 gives 6.21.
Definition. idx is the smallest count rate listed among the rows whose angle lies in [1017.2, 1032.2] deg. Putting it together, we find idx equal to 11.2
